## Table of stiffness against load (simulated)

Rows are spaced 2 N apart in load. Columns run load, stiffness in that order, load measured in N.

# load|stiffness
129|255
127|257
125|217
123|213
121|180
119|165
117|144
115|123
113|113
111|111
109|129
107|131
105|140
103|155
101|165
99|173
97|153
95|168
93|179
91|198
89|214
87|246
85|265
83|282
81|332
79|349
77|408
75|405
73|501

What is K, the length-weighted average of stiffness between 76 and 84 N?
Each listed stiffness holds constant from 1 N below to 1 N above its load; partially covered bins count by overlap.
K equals 343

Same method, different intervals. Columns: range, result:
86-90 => 230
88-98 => 182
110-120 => 131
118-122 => 172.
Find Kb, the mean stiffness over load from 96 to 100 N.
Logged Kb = 163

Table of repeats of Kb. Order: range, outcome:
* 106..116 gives 121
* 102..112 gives 133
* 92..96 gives 174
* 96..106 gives 157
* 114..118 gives 134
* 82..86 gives 274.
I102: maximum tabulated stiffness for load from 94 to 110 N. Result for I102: 173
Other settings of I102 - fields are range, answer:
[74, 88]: 408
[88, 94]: 214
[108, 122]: 180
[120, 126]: 217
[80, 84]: 332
